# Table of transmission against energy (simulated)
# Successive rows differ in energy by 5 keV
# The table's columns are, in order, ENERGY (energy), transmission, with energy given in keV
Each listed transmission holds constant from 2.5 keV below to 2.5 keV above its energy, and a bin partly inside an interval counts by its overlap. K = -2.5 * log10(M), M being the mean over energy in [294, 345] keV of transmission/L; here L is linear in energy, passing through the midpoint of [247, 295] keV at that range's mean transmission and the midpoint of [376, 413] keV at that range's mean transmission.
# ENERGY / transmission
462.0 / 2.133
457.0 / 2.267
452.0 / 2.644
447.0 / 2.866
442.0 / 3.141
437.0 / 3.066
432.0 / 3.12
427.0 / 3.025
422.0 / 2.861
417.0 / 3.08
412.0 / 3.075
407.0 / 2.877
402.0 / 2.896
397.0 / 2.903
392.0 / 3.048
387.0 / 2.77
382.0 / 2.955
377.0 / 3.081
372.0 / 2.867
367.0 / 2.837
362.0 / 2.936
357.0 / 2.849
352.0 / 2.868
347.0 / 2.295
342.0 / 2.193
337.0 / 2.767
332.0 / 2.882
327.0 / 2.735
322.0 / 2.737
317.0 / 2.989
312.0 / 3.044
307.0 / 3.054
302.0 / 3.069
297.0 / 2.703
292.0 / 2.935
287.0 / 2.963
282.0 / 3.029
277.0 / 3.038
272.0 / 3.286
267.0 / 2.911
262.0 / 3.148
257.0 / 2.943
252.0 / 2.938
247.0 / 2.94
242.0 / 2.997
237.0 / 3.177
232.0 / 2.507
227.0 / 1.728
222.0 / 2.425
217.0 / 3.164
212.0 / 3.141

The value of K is 0.06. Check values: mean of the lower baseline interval 3.01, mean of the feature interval 2.81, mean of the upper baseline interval 2.94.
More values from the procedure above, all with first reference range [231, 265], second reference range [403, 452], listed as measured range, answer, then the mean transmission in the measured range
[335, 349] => 0.230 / 2.41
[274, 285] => -0.025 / 3.04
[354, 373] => 0.041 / 2.87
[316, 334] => 0.059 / 2.82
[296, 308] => 0.006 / 2.96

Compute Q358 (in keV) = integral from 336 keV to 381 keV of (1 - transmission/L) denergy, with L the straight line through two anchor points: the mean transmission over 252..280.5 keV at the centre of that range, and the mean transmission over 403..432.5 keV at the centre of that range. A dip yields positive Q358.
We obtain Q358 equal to 4.0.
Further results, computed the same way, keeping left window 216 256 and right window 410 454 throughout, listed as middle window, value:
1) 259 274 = -1.8 keV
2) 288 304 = -0.5 keV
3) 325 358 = 2.6 keV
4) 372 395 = -0.2 keV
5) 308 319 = -0.7 keV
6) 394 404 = 0.1 keV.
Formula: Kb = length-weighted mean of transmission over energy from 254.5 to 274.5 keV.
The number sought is 3.07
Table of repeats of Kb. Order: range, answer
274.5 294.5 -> 2.99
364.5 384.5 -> 2.94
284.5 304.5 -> 2.92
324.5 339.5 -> 2.79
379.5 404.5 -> 2.91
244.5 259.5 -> 2.94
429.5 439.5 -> 3.09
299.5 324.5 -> 2.98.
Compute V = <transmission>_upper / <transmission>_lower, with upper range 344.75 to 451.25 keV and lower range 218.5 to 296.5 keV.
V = 1.0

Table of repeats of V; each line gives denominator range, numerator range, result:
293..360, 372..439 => 1.07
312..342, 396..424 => 1.06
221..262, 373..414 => 1.07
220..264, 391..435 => 1.08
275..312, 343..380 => 0.94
